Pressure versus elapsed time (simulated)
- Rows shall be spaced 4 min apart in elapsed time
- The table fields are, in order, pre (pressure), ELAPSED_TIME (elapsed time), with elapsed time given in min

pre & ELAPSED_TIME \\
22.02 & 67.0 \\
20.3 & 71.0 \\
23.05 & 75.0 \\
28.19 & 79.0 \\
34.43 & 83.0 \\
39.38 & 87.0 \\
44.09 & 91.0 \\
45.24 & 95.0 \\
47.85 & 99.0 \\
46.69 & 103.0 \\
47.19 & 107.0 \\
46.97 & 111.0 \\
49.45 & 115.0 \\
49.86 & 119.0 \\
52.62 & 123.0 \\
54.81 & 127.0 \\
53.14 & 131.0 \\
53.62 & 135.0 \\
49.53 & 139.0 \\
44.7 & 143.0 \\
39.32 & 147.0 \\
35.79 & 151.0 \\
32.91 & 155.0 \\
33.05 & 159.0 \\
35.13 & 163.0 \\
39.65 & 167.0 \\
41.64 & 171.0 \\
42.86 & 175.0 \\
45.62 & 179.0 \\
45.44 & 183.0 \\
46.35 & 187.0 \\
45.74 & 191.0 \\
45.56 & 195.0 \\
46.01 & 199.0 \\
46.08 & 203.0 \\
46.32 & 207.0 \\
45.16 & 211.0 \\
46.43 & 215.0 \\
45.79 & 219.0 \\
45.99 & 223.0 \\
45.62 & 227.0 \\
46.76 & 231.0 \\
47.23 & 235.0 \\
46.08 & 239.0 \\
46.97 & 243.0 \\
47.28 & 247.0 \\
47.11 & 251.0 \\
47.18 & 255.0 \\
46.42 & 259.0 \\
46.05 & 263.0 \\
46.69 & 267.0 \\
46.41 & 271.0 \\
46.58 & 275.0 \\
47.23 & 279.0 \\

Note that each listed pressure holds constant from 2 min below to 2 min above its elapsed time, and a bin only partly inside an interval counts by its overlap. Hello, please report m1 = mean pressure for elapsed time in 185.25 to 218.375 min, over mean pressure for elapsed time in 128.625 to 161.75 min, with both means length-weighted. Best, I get 1.1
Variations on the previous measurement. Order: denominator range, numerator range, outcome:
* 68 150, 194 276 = 1.07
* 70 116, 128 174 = 1.06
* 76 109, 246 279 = 1.14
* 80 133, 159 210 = 0.93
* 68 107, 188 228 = 1.25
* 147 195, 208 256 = 1.15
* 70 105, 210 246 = 1.25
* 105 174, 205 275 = 1.04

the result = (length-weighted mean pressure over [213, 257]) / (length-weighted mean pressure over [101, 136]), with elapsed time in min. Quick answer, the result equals 0.9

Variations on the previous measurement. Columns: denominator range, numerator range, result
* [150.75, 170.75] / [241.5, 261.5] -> 1.31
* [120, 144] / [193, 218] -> 0.89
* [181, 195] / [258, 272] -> 1.01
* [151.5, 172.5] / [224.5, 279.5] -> 1.29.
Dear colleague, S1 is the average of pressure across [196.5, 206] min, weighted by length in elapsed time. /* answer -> 46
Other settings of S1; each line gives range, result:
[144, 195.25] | 40.6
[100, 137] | 50.4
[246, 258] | 47.1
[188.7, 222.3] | 45.9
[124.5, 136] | 53.8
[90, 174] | 44.9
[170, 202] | 45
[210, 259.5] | 46.5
